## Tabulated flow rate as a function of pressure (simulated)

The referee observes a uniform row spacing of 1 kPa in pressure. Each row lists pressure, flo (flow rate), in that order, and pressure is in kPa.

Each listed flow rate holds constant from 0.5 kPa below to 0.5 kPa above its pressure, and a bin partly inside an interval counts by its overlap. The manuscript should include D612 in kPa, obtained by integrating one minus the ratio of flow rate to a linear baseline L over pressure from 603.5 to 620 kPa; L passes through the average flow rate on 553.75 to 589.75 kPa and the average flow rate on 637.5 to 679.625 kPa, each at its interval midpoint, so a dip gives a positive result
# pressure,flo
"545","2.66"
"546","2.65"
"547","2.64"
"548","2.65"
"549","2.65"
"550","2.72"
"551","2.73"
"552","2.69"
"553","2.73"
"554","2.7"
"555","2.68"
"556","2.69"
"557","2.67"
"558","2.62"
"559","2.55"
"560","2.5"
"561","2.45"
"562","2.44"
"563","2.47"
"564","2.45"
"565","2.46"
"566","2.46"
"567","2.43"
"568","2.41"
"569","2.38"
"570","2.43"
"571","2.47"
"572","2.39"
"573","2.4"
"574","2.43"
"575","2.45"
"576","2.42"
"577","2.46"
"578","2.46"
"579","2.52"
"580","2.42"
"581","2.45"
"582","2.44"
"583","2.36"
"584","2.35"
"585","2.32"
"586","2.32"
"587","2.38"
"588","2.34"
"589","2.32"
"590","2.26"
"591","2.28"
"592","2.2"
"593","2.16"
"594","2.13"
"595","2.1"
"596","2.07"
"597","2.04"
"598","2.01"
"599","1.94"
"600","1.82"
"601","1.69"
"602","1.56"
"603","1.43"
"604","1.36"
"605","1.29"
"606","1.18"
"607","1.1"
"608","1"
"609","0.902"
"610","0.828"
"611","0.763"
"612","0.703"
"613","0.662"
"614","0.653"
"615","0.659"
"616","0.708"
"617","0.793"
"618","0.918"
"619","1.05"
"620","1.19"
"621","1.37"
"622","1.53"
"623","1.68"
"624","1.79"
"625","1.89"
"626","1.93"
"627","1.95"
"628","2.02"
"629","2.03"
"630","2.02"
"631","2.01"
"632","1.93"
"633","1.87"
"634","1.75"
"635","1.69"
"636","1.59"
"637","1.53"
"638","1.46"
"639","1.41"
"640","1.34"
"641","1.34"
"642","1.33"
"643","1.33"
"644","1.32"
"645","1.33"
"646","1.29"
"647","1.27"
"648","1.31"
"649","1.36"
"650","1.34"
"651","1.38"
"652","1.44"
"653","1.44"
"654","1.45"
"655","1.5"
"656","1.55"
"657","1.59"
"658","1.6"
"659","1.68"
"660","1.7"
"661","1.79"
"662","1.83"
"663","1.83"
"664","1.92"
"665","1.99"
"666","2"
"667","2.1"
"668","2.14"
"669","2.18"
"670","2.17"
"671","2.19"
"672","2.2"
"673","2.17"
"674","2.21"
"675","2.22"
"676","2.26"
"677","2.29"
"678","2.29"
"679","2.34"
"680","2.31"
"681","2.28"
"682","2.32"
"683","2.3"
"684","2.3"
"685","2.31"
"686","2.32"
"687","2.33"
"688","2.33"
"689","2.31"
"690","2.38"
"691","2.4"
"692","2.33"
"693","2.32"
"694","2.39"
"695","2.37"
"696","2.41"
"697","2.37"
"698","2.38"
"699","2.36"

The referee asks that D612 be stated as 9.4 kPa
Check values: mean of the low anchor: 2.46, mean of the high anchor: 1.74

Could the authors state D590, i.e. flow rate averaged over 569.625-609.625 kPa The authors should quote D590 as 2.06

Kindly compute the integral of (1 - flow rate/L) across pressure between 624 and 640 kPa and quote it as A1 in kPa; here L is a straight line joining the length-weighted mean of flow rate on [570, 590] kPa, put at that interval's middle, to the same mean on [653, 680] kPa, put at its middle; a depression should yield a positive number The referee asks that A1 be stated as 2.6 kPa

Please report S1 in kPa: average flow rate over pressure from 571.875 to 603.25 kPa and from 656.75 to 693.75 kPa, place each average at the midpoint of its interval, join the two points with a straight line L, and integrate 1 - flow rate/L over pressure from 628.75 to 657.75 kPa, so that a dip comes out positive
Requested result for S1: 8.7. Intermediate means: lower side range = 2.22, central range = 1.52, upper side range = 2.15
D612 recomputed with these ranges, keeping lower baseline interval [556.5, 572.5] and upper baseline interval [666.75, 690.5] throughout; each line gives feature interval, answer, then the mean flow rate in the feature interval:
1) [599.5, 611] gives 5.4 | 1.26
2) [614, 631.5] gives 6.6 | 1.48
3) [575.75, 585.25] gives 0.1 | 2.42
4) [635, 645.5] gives 4.1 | 1.41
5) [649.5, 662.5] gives 4.2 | 1.56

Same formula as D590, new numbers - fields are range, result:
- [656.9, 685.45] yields 2.09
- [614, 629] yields 1.39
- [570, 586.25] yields 2.42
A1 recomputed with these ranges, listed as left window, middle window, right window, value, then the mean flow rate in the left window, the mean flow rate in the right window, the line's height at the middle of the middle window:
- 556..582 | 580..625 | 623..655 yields 9.8 kPa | 2.47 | 1.59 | 2.05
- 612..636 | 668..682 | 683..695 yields -0.6 kPa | 1.47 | 2.34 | 2.15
